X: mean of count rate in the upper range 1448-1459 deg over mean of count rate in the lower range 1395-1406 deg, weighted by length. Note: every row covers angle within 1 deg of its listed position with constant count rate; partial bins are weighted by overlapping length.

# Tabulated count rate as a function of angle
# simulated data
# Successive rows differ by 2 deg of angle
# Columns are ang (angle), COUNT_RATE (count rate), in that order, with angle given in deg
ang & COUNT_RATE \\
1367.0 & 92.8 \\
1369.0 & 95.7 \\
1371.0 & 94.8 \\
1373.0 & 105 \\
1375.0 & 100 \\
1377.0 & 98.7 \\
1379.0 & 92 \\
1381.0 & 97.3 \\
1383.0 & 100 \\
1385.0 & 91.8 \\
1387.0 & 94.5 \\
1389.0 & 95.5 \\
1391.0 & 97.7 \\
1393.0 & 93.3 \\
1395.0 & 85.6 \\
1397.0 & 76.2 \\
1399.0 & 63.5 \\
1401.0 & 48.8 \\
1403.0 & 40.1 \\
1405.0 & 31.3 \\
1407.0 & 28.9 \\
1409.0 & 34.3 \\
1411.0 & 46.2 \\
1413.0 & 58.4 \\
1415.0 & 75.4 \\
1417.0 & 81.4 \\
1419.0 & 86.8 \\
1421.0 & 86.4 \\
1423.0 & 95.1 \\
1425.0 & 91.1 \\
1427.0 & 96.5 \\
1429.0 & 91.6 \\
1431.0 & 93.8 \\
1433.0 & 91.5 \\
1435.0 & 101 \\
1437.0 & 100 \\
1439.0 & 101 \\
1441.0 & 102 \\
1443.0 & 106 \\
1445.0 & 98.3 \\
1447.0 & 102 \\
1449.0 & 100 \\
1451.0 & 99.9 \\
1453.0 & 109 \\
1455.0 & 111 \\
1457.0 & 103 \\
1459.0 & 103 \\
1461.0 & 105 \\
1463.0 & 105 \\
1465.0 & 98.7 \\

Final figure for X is 1.90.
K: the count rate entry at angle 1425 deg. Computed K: 91.1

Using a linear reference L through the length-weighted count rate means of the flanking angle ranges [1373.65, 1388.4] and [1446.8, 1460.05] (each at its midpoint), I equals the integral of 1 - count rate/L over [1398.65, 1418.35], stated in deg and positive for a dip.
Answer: 9.6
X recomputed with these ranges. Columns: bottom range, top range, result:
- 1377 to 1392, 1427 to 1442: 1.02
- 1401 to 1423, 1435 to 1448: 1.74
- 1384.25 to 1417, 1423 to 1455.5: 1.49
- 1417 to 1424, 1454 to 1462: 1.19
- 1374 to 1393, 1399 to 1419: 0.54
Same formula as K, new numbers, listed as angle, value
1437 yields 100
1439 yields 101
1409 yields 34.3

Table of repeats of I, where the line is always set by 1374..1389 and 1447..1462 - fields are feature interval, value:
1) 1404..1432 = 8.16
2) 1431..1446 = 0.43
